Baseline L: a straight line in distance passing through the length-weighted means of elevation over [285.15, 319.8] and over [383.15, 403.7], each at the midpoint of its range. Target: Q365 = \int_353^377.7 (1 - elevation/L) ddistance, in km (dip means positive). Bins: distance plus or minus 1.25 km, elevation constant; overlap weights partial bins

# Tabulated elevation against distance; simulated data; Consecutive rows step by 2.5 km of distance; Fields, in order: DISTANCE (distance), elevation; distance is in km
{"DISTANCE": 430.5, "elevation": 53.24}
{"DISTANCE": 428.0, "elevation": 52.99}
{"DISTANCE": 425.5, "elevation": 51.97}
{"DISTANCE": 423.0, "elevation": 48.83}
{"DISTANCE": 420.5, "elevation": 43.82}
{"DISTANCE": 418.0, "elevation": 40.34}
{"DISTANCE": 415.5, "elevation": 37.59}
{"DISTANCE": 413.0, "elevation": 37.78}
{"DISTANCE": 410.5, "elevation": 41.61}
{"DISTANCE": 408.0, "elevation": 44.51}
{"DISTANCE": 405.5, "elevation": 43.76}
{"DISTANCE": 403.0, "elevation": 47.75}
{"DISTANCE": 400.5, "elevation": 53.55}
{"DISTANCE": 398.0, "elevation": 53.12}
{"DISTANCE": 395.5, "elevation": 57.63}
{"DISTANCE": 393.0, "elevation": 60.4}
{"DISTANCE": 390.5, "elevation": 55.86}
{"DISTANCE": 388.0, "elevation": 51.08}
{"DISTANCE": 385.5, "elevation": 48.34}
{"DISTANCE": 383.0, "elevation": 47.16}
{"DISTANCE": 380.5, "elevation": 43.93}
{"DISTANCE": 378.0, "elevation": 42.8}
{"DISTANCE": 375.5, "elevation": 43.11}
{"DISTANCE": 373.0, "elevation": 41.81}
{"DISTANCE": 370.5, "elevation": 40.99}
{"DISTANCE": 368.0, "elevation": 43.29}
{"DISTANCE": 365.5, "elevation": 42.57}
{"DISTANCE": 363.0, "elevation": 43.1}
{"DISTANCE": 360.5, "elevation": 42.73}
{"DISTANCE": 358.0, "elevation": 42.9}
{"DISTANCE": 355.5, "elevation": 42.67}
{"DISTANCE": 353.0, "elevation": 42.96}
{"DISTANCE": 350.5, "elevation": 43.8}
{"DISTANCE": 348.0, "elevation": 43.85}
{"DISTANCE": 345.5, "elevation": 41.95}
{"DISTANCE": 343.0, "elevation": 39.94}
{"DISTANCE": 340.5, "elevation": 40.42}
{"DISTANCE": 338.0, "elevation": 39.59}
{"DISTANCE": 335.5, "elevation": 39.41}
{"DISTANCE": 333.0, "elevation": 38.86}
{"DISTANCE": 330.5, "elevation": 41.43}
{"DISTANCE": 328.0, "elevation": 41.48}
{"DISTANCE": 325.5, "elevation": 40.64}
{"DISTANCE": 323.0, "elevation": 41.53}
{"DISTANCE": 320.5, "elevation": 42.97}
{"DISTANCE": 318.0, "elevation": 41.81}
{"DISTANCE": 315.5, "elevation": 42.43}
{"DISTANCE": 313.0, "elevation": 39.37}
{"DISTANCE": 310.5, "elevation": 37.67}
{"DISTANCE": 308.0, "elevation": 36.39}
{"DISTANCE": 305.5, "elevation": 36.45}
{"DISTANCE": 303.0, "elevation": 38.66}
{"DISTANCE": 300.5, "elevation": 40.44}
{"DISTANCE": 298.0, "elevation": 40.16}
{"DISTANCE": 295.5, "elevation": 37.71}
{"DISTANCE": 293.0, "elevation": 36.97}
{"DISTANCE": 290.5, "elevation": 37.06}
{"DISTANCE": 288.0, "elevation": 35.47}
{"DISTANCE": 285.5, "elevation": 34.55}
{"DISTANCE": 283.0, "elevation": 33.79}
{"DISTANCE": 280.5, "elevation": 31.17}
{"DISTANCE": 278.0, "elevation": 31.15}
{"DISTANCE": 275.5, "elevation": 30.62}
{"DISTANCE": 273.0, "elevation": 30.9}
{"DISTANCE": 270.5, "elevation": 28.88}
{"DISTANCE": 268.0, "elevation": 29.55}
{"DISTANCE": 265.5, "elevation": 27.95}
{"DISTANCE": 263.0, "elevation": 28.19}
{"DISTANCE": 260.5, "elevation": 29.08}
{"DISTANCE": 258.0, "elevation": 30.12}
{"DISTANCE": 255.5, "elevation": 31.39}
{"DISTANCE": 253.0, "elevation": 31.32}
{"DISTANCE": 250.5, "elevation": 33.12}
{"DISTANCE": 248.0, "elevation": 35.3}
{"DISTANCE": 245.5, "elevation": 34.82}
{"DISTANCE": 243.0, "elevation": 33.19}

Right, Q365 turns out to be 3.1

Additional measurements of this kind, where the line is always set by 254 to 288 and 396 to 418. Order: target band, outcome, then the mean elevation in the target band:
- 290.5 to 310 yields -2.42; 38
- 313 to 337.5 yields -3.08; 41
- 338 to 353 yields -1.26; 41.9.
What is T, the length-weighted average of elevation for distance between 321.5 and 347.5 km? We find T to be 40.6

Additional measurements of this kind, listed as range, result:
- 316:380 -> 41.9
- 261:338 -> 36.4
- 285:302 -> 37.6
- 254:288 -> 30.8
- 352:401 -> 46.9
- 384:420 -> 48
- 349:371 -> 42.9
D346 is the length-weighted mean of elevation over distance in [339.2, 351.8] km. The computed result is 42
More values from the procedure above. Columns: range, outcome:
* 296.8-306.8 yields 38.9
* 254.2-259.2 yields 30.8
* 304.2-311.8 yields 36.9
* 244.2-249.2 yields 35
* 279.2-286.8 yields 33.2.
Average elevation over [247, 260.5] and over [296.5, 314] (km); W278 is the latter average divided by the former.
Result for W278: 1.20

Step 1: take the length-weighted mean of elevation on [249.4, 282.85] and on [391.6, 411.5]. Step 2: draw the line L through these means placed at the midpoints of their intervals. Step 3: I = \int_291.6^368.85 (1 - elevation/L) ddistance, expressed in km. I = -2.0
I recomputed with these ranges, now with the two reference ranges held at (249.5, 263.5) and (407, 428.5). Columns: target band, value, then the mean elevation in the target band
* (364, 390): -2.63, 44.8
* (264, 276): 0.86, 29.5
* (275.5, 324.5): -4.57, 37.5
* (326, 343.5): -1.44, 40.2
